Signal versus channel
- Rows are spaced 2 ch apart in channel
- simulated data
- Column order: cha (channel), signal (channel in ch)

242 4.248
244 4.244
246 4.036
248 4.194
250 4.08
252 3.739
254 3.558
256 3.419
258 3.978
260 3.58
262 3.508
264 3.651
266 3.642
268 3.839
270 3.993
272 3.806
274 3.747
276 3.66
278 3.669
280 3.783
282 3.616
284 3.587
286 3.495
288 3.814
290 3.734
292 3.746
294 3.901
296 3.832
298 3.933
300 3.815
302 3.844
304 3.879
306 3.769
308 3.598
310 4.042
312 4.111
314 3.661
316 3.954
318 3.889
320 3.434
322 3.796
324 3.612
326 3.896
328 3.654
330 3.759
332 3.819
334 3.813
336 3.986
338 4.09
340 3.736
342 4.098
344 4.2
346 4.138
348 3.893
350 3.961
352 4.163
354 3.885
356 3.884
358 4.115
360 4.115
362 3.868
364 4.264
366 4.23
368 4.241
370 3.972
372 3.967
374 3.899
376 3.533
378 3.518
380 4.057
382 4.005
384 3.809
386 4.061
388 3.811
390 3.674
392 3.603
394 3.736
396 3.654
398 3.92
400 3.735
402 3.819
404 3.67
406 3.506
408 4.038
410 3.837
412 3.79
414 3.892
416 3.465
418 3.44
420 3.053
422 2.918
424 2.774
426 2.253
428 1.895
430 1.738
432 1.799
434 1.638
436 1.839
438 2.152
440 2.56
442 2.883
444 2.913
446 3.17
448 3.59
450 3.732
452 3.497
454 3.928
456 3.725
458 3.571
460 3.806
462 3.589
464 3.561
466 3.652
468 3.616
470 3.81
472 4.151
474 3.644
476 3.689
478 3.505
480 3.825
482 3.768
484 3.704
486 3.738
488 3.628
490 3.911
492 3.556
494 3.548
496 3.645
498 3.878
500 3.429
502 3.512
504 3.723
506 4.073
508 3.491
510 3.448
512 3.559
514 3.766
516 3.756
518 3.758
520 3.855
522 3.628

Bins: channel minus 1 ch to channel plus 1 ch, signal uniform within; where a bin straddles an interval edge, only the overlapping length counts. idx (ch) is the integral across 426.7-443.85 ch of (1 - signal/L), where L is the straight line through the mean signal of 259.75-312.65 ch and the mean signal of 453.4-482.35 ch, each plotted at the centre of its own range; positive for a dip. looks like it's 7.4 ch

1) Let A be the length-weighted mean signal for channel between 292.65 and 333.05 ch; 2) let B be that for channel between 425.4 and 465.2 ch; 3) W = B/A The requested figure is 0.76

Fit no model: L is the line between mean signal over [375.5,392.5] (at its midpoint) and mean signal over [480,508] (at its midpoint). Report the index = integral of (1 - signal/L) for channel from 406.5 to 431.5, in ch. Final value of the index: 4.6 ch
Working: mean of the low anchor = 3.8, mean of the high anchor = 3.7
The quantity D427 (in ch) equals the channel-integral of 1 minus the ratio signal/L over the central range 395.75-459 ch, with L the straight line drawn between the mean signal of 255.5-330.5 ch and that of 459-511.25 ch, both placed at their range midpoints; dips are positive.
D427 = 9.8 ch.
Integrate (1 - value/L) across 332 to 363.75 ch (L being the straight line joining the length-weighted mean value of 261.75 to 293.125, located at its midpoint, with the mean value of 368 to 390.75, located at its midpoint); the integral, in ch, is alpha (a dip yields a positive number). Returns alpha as -1.49 ch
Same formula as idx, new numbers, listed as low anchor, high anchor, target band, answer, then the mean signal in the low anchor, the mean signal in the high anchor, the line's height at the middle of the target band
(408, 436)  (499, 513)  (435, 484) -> -3.86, 2.82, 3.6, 3.17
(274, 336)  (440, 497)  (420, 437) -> 6.91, 3.77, 3.6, 3.64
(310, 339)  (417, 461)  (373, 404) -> -4.73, 3.83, 2.86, 3.29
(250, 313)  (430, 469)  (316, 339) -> -1.49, 3.76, 3.08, 3.57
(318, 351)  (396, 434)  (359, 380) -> -2.36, 3.87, 3.17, 3.56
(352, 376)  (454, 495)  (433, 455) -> 5.16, 4.02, 3.71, 3.79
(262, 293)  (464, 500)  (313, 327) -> -0.14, 3.71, 3.71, 3.71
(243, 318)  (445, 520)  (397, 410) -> -0.22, 3.8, 3.68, 3.72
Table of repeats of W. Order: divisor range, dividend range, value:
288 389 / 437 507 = 0.91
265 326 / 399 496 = 0.88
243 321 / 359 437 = 0.91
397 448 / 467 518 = 1.23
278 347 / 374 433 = 0.90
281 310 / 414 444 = 0.67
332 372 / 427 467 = 0.74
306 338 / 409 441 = 0.71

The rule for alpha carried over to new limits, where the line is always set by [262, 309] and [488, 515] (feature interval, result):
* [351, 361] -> -0.84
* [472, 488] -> -0.24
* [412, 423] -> 0.89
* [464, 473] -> -0.27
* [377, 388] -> -0.52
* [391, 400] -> -0.07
